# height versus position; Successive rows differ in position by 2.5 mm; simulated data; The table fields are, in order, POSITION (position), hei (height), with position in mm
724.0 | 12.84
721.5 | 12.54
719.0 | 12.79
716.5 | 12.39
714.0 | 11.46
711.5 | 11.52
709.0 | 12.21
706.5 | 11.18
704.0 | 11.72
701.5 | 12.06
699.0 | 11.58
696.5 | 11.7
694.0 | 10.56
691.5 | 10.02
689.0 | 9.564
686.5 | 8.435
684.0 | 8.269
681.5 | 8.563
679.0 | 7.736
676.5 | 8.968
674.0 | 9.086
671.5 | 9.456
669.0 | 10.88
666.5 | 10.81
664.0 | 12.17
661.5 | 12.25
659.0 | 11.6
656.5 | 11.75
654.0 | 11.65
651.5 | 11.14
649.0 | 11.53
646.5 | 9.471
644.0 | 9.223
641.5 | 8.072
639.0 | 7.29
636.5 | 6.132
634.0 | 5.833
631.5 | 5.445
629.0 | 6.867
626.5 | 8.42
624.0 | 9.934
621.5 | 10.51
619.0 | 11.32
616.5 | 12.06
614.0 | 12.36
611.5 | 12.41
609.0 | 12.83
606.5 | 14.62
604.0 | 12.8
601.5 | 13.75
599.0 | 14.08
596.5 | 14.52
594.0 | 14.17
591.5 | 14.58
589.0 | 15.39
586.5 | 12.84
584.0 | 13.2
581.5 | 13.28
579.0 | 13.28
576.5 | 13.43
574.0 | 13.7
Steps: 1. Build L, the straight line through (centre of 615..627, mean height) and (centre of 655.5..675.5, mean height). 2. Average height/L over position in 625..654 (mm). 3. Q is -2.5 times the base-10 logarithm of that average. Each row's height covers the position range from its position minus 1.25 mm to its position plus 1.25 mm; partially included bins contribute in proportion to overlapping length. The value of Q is 0.28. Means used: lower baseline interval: 10.6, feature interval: 8.3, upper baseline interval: 11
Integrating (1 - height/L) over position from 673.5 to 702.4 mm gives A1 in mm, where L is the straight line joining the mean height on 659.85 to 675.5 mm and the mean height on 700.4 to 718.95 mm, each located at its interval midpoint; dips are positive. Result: 4.1 mm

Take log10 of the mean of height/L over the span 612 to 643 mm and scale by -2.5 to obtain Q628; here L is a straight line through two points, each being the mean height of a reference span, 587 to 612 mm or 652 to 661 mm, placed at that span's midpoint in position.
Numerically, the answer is 0.42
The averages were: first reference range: 13.9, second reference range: 11.7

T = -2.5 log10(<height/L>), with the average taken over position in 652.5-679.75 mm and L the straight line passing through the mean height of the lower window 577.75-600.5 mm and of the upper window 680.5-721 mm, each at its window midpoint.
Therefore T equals 0.12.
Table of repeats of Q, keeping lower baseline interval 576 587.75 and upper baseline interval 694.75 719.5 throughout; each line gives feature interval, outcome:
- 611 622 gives 0.092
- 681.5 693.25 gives 0.305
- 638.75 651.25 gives 0.305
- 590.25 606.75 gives -0.083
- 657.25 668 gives 0.055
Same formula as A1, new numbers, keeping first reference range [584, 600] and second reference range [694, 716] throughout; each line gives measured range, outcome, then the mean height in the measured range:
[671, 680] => 2.6 mm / 8.79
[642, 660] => 2.9 mm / 10.8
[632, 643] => 5.3 mm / 6.79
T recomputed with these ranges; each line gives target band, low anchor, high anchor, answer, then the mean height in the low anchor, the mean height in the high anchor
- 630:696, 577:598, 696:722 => 0.31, 13.9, 11.9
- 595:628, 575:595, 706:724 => 0.10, 13.8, 12.1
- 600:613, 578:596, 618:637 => -0.20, 13.9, 8.09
